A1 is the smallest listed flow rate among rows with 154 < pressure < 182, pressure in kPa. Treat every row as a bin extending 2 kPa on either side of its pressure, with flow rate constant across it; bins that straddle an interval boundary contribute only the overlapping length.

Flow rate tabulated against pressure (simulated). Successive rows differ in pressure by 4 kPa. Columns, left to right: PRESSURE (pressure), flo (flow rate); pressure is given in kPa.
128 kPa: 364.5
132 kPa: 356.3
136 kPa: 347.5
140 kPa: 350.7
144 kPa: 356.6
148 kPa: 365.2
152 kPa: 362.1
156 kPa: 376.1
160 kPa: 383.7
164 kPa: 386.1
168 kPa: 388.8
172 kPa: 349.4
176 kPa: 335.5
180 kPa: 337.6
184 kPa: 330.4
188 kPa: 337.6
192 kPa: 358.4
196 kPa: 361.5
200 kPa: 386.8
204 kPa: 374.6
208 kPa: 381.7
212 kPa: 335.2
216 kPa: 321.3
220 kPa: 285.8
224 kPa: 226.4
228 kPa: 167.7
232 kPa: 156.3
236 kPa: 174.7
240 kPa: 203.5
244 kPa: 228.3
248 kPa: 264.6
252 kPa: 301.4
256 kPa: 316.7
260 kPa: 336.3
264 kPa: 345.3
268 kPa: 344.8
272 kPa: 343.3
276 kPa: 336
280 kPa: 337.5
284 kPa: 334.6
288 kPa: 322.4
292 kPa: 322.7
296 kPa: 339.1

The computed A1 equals 335.5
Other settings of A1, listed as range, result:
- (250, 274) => 301.4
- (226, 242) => 156.3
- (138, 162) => 350.7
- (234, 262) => 174.7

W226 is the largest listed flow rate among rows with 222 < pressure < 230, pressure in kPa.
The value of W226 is 226.4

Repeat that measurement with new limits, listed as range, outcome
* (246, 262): 336.3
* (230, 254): 301.4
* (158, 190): 388.8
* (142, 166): 386.1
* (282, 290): 334.6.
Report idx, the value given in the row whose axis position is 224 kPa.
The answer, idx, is 226.4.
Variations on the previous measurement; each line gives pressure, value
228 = 167.7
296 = 339.1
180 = 337.6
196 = 361.5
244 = 228.3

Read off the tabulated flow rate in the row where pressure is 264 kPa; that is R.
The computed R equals 345.3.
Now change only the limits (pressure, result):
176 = 335.5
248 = 264.6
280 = 337.5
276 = 336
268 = 344.8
